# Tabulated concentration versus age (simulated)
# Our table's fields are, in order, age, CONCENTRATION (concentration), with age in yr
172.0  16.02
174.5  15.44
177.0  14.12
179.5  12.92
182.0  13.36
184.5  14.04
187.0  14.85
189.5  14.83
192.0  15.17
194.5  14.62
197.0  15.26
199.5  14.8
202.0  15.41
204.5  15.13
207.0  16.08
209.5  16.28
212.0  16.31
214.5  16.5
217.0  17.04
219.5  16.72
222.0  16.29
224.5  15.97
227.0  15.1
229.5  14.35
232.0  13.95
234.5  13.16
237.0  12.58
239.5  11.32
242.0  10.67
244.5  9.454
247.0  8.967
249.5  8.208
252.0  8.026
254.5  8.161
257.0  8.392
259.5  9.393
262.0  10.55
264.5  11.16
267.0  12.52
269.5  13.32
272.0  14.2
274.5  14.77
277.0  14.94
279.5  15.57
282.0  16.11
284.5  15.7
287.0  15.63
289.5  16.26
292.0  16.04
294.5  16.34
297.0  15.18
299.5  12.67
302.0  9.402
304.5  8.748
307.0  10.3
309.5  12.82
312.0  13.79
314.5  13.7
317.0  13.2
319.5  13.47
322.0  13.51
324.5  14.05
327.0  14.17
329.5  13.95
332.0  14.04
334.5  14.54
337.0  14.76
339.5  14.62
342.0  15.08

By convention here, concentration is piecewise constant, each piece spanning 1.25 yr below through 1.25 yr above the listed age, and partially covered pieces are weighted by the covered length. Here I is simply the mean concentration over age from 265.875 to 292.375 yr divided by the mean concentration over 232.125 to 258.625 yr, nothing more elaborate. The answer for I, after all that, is 1.49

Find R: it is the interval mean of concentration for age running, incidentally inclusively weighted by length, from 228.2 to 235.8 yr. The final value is 13.8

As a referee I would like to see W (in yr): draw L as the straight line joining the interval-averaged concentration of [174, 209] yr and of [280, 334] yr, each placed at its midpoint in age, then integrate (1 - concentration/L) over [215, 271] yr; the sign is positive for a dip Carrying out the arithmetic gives 8.6 yr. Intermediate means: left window 14.7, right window 13.8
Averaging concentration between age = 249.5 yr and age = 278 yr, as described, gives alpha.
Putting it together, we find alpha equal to 11.2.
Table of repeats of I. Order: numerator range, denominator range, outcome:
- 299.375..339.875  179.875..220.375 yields 0.85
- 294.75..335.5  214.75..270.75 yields 1.07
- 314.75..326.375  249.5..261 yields 1.60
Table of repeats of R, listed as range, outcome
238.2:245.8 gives 10.5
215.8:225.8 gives 16.5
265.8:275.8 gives 13.7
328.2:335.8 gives 14.2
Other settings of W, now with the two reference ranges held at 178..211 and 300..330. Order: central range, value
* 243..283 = 6.0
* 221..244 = 1.0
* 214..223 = -1.4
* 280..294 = -3.1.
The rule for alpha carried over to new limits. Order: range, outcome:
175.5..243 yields 14.7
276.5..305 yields 14.5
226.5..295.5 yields 12.6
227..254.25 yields 11.1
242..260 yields 8.77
